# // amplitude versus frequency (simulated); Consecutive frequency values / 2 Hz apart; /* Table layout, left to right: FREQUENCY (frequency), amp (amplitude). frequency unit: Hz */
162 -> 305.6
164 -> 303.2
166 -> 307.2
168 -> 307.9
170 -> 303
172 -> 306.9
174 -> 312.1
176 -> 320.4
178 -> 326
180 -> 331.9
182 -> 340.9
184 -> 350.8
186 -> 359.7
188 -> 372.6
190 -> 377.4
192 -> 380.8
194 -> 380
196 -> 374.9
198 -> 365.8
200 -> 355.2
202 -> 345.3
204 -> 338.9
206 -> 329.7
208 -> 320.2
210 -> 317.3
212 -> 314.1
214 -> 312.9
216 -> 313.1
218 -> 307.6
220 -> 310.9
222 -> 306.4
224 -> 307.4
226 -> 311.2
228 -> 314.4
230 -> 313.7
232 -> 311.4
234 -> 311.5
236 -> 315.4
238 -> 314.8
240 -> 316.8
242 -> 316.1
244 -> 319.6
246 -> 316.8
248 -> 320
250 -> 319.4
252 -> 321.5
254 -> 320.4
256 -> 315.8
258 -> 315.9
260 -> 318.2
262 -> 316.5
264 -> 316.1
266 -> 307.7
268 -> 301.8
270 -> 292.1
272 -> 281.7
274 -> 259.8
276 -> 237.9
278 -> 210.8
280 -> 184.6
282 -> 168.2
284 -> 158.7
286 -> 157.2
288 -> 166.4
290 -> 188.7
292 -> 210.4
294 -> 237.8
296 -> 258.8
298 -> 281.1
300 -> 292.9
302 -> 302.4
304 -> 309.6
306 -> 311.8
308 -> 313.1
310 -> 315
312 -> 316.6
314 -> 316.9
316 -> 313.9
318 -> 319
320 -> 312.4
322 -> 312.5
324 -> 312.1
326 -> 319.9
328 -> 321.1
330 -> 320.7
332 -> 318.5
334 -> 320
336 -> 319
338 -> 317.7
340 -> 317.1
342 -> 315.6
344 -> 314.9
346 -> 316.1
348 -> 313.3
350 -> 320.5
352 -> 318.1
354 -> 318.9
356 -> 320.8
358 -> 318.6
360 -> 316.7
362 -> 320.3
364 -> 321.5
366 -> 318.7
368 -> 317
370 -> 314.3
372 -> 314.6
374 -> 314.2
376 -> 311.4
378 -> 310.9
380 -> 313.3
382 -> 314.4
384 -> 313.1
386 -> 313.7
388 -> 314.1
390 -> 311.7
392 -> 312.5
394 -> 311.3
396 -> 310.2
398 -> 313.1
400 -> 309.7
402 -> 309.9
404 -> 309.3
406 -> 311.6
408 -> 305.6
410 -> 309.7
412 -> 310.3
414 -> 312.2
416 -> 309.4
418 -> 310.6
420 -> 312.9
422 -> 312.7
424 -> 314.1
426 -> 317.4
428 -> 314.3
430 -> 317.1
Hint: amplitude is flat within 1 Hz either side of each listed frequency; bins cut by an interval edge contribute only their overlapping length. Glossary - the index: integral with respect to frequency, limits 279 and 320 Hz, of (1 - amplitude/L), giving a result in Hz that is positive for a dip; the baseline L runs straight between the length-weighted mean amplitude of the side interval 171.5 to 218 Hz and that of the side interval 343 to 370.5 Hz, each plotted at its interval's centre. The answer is 8.57 Hz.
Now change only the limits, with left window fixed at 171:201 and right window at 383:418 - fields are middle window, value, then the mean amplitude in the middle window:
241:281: 5.01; 295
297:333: 1.65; 312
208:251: 3.56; 314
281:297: 6.67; 193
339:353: 0.20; 317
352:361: 0.01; 319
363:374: 0.00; 317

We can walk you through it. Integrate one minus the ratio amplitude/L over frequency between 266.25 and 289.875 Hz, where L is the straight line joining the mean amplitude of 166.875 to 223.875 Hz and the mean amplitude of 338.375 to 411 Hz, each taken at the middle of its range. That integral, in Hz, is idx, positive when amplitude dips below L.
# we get 7.54 Hz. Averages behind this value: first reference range 335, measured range 222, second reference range 314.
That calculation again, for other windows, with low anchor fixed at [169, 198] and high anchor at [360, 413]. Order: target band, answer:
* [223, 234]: 0.9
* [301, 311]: 0.5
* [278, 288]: 4.8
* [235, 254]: 1.0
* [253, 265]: 0.6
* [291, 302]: 2.3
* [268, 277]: 1.6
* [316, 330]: 0.3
